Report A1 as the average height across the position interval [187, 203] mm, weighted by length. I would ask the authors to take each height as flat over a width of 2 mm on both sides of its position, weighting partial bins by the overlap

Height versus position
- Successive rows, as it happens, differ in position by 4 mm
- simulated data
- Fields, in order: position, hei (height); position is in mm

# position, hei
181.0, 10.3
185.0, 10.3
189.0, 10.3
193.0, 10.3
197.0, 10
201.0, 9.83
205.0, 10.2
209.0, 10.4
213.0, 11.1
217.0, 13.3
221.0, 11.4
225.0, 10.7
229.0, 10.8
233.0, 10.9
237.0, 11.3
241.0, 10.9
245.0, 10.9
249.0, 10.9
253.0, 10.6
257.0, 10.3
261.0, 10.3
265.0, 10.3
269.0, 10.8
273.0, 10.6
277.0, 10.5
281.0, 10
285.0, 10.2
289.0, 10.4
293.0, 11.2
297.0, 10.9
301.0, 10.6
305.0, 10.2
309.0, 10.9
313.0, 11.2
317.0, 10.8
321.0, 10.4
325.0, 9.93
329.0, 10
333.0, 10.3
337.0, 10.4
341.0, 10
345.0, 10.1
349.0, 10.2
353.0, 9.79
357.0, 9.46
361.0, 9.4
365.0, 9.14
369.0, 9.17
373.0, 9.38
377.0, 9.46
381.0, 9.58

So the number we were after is 10.1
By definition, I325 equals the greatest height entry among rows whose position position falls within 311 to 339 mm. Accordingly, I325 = 11.2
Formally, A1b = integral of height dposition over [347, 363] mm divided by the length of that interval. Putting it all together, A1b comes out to 9.71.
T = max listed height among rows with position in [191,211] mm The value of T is 10.4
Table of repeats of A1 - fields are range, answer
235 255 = 10.9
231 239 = 11.1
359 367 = 9.27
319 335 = 10.2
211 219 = 12.2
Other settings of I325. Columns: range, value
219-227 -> 11.4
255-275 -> 10.8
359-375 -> 9.4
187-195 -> 10.3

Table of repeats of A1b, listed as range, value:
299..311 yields 10.6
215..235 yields 11.4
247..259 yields 10.6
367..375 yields 9.28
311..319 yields 11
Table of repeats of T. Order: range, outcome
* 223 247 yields 11.3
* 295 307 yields 10.9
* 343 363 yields 10.2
